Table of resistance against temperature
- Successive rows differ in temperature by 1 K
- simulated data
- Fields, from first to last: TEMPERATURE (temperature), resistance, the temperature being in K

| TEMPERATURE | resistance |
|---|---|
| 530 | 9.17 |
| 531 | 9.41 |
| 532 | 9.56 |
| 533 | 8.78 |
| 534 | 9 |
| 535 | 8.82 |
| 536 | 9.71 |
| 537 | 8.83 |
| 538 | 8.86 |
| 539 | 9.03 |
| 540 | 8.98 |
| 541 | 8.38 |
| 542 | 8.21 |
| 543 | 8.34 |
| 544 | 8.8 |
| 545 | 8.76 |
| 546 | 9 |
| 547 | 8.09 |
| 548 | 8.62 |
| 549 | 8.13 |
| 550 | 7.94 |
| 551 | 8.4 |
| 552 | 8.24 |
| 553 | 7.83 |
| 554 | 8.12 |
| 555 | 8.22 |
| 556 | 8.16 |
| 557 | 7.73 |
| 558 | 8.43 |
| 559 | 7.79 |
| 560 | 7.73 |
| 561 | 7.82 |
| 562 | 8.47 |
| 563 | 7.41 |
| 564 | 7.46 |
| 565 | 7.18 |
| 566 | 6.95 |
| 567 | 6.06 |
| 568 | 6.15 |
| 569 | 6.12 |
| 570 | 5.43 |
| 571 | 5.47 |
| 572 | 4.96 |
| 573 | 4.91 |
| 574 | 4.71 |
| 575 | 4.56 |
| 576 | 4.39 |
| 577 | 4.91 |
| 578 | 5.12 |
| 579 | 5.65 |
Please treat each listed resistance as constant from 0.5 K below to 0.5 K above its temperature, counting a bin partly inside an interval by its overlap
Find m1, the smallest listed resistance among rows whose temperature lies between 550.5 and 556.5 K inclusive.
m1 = 7.83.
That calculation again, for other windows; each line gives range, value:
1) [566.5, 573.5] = 4.91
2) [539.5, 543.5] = 8.21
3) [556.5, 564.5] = 7.41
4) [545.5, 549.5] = 8.09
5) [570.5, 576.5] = 4.39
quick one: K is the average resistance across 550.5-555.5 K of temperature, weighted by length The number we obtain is 8.16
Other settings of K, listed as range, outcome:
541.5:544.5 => 8.45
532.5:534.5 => 8.89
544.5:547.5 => 8.62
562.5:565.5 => 7.35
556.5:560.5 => 7.92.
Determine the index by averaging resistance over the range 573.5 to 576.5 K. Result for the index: 4.55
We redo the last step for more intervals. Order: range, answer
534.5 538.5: 9.05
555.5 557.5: 7.95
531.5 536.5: 9.17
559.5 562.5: 8.01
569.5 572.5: 5.29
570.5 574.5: 5.01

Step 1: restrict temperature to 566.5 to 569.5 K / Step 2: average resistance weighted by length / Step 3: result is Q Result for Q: 6.11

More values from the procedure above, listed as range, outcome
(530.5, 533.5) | 9.25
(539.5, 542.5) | 8.52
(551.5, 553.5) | 8.04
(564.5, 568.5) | 6.58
